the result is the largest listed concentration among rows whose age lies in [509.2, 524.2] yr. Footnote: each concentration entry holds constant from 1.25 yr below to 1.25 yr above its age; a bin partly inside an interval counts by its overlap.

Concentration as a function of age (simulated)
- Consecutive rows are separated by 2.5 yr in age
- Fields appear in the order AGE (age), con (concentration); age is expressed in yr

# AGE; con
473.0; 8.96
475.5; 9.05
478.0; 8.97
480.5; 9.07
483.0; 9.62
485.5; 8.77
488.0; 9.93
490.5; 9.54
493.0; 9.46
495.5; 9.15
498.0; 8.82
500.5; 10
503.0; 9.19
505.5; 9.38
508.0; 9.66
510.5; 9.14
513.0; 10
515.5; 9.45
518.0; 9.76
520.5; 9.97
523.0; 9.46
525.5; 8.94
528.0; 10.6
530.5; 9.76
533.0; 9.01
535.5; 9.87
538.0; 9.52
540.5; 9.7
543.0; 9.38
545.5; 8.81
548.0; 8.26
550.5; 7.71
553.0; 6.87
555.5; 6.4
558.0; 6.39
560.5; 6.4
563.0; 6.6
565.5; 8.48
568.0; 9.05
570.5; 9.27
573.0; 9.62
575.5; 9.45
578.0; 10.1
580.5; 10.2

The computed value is 10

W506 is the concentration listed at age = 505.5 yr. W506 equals 9.38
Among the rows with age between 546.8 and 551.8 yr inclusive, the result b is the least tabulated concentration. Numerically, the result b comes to 7.71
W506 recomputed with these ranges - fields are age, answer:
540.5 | 9.7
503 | 9.19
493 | 9.46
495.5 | 9.15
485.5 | 8.77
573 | 9.62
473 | 8.96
